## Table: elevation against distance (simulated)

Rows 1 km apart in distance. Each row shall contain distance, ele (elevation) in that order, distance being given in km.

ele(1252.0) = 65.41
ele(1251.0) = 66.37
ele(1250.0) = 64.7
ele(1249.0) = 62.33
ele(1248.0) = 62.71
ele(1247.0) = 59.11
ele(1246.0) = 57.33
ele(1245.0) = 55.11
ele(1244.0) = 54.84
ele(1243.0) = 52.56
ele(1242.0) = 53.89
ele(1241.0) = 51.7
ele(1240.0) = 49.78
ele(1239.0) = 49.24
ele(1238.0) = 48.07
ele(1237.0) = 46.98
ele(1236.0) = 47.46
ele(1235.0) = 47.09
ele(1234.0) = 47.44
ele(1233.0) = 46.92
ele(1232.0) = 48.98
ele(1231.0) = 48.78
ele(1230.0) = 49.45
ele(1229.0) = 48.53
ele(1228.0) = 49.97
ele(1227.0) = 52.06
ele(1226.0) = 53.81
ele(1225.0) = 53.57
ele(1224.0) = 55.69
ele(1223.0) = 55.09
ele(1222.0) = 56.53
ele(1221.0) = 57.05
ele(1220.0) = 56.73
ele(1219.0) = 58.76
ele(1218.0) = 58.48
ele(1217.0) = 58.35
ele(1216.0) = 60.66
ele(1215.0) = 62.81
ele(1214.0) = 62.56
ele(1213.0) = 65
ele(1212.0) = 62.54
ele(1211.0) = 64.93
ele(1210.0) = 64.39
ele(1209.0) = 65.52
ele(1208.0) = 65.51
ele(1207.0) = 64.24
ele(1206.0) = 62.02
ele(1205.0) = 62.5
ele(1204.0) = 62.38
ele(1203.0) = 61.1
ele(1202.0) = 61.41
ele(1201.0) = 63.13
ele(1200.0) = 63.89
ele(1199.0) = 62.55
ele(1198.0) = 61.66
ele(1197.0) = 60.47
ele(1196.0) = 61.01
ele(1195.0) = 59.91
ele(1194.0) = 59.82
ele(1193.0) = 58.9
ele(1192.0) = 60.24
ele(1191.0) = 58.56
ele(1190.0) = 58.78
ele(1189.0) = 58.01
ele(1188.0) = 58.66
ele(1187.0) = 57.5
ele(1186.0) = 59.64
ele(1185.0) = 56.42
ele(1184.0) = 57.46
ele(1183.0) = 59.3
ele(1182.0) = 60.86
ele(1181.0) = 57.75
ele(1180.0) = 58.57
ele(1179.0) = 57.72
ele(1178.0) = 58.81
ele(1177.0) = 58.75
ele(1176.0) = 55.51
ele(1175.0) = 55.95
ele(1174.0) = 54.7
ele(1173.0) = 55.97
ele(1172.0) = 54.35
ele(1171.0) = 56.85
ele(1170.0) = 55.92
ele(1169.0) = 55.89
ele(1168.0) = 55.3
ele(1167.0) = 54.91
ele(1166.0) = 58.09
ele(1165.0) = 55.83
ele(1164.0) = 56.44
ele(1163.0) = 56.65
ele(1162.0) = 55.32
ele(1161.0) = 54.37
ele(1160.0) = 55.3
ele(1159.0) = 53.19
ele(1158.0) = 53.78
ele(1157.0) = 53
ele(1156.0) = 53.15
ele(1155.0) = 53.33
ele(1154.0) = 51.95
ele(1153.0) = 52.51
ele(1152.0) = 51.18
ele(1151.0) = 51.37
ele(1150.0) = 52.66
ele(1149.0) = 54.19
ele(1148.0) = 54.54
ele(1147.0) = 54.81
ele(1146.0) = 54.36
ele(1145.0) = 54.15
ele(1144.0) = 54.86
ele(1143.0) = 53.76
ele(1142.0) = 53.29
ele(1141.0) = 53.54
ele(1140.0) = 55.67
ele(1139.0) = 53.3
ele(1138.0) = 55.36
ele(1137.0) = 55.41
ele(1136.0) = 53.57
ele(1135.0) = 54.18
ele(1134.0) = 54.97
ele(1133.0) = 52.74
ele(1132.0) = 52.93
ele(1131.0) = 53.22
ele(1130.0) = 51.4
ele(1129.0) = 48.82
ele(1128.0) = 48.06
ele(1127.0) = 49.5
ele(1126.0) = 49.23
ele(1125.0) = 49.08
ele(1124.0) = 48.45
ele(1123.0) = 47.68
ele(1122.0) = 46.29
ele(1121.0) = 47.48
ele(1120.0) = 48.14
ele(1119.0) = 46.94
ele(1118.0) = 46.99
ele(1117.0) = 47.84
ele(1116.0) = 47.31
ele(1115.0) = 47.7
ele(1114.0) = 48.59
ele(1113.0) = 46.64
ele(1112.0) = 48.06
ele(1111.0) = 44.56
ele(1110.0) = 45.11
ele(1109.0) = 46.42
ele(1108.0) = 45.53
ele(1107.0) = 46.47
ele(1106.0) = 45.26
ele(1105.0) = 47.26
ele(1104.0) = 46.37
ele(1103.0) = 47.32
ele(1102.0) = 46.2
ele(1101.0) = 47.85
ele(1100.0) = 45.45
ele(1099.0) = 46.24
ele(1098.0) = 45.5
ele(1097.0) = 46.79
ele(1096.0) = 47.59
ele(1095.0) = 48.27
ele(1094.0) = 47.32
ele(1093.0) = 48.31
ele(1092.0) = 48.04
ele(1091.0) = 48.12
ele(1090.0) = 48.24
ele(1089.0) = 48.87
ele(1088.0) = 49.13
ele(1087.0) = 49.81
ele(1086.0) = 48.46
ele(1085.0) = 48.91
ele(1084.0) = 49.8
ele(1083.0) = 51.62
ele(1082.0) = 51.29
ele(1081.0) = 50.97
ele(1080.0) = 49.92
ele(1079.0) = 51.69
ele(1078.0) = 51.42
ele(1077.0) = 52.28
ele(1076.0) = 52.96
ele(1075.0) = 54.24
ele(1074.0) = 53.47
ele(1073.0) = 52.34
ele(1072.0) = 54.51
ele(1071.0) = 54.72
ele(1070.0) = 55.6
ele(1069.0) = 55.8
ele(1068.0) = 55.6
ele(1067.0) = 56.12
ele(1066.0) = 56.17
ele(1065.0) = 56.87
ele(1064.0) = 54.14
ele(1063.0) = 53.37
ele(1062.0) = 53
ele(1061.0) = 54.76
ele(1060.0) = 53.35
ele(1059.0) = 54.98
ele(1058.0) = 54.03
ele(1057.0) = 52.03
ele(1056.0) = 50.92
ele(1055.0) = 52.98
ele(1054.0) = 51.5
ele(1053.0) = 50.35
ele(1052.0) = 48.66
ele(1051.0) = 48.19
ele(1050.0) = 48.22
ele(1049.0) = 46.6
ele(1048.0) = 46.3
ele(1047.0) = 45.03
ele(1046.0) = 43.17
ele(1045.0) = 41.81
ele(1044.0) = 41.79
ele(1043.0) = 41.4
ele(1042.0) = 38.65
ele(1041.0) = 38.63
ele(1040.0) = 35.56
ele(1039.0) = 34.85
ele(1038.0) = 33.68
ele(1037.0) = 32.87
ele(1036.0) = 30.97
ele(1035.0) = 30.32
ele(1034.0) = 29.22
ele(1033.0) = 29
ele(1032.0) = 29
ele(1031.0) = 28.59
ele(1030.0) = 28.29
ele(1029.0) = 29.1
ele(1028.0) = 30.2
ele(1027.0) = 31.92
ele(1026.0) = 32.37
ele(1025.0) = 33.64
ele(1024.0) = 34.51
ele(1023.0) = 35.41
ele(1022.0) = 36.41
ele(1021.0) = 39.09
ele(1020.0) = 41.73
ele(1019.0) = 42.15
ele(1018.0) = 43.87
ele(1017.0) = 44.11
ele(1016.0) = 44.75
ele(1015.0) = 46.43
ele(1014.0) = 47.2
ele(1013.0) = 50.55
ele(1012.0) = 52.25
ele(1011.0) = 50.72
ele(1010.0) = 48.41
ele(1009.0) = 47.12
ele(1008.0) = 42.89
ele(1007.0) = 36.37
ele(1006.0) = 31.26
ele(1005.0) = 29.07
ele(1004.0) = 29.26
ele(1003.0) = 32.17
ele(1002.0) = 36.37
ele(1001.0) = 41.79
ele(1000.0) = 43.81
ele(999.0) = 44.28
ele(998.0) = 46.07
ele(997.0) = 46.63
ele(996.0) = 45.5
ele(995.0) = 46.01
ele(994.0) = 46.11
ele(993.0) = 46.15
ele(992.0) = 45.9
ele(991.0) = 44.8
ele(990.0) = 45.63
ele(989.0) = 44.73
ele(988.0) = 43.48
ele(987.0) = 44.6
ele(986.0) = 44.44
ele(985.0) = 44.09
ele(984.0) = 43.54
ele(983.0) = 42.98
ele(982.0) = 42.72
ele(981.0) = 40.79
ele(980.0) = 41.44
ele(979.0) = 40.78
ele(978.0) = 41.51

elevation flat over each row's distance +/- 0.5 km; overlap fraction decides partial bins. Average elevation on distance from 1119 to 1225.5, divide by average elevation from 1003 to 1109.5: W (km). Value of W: 1.25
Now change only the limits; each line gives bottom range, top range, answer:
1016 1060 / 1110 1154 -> 1.27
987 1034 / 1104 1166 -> 1.28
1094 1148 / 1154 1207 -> 1.17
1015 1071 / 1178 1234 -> 1.36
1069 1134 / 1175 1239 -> 1.18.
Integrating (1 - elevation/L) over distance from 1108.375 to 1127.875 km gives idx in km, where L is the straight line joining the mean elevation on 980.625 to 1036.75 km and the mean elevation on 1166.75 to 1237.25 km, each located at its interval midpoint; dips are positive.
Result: 0.97 km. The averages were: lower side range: 39.9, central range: 47.5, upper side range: 57.6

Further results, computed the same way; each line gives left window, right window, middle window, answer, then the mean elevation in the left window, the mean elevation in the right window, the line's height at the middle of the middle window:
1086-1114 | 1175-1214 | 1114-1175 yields 0.9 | 47.1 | 60.6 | 53.5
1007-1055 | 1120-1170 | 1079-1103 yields -0.8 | 40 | 53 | 46.9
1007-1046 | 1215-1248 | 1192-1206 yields -2.9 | 38.2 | 53.1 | 50.7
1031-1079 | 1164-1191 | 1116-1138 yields 1.2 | 46.9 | 57.2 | 53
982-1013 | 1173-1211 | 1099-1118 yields 2.2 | 43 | 60.1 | 52.8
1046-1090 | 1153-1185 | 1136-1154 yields 0.4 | 51.7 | 55.9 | 54.9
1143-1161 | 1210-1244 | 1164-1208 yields -4.2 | 53.5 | 54.1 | 53.8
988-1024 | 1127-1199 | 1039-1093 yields -2.7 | 42.6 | 55.6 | 47.6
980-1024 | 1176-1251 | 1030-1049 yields 3.8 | 42.7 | 57.5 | 45.3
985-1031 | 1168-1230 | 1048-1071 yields -3.5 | 41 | 58.8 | 45.8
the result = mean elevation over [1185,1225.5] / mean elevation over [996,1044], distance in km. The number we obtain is 1.6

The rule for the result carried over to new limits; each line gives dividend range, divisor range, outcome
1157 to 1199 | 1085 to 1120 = 1.22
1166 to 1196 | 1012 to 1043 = 1.58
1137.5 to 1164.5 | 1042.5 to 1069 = 1.07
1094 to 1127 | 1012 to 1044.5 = 1.28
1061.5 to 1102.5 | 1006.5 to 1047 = 1.33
